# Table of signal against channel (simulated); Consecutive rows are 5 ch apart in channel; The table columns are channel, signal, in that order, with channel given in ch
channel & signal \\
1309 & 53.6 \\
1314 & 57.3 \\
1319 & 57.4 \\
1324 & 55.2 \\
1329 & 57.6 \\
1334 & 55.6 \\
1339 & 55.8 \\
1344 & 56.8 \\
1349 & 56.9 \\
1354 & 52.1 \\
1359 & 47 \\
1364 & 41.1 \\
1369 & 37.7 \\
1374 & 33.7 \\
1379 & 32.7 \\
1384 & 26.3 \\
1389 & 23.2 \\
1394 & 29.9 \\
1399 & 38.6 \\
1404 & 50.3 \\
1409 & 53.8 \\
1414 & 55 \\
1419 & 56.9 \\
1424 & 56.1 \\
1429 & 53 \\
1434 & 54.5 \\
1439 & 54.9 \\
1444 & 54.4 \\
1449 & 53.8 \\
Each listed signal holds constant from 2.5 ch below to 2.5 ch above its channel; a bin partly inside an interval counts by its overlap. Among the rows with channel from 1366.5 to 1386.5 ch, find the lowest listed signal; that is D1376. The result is 26.3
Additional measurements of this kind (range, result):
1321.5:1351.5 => 55.2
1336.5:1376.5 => 33.7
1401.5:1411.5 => 50.3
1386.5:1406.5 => 23.2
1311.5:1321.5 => 57.3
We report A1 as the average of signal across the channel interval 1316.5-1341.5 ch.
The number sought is 56.3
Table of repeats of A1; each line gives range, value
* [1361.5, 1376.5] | 37.5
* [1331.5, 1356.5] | 55.4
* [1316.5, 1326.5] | 56.3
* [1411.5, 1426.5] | 56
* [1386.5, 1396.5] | 26.6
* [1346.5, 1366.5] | 49.3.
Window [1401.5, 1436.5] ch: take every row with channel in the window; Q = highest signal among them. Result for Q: 56.9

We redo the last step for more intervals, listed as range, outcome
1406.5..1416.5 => 55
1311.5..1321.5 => 57.4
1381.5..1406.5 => 50.3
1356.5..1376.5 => 47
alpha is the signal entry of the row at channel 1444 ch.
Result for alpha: 54.4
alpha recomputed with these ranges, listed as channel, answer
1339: 55.8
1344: 56.8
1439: 54.9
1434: 54.5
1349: 56.9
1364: 41.1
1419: 56.9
